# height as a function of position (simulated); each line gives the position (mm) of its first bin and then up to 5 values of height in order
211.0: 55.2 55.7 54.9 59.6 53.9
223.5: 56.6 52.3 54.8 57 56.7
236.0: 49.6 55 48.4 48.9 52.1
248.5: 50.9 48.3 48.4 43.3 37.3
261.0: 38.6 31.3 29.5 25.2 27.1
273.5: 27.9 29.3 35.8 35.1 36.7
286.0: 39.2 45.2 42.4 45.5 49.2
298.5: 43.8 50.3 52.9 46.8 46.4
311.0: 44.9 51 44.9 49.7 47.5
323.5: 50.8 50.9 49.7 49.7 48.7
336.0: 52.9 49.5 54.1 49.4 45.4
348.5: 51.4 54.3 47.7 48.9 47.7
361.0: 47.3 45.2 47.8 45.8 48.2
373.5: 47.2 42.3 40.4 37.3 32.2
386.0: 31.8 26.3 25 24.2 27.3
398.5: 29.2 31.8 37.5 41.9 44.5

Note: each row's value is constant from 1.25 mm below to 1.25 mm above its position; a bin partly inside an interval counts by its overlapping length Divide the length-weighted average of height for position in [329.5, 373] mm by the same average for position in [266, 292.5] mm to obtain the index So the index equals 1.43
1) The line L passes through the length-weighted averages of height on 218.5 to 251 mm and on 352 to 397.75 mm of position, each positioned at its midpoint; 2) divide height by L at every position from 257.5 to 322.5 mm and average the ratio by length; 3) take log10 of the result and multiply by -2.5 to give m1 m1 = 0.17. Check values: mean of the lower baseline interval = 53.1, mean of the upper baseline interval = 39.6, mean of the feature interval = 40.6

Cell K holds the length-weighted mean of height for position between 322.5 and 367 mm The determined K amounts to 49.5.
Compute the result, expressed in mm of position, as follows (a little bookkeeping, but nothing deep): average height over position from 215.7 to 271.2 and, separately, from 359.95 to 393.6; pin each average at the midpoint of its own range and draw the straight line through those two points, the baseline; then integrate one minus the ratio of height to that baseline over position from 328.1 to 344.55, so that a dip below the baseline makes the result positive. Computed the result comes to -3.60 mm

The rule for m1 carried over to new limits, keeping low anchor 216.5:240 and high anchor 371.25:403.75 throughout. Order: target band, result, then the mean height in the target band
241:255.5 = 0.06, 49.3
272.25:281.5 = 0.46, 31.8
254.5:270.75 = 0.43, 34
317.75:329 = -0.18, 49.7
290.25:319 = -0.06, 47.3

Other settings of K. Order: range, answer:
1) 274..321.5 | 43.7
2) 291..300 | 45.8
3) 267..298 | 36.7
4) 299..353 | 49.5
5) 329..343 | 50.8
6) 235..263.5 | 46.6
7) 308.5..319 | 47.3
